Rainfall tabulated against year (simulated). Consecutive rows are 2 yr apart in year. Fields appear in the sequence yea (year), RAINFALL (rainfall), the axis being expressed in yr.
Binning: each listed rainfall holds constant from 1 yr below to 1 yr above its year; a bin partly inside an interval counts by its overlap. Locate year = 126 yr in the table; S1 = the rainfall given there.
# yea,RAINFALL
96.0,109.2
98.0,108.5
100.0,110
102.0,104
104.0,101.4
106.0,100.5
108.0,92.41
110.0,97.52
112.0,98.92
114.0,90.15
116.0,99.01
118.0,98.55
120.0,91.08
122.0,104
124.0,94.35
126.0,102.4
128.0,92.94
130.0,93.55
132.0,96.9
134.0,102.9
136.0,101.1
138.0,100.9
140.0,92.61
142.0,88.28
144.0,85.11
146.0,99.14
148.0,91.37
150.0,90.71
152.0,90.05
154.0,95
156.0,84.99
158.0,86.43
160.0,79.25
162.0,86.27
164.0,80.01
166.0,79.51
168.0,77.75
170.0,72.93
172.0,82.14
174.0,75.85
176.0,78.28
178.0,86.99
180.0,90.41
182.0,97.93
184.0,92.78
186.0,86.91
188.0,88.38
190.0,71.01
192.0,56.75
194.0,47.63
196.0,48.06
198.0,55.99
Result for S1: 102.4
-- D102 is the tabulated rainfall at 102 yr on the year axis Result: 104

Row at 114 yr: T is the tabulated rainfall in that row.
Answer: 90.15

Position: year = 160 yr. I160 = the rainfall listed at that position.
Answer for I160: 79.25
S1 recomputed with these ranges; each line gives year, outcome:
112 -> 98.92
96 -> 109.2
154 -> 95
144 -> 85.11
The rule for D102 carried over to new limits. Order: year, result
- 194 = 47.63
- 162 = 86.27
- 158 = 86.43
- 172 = 82.14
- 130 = 93.55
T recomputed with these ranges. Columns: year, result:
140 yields 92.61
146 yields 99.14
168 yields 77.75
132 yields 96.9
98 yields 108.5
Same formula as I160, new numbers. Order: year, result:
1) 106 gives 100.5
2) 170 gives 72.93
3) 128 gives 92.94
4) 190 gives 71.01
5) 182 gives 97.93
